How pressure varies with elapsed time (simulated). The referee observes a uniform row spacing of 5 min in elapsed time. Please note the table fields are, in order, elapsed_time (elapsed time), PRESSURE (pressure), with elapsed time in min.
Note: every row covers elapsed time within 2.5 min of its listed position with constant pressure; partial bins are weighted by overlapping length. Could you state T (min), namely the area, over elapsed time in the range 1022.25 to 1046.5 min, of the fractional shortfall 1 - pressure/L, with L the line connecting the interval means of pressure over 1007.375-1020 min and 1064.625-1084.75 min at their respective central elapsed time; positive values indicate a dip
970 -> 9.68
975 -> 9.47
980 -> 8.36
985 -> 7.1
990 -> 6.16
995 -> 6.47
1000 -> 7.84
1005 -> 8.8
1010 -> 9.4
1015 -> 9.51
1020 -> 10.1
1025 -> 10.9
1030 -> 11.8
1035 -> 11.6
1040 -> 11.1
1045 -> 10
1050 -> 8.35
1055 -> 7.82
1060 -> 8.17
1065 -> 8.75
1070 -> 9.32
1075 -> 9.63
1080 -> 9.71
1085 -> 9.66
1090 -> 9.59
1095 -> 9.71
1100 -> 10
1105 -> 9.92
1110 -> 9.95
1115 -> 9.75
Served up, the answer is -4.0 min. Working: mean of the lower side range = 9.58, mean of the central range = 11.1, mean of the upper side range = 9.45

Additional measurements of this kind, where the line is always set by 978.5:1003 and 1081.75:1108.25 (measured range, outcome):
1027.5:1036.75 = -3.9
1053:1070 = 1.0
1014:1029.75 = -5.0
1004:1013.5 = -2.0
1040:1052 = -1.5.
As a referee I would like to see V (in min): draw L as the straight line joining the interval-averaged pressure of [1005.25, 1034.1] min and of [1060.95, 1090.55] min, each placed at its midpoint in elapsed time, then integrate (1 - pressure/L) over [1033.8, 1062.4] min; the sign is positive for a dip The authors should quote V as 1.2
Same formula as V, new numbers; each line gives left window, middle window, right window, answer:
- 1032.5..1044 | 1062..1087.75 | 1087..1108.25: 2.3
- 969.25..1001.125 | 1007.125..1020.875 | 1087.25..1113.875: -2.2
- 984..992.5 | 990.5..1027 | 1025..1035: 0.8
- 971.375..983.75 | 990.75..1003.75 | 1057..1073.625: 2.4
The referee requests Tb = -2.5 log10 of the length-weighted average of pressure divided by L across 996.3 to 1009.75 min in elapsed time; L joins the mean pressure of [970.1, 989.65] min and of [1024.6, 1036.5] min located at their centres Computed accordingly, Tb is 0.17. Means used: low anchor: 8.24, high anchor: 11.5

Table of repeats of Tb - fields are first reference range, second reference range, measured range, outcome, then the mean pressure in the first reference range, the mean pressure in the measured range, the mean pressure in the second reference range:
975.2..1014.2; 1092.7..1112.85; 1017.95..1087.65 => -0.10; 7.91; 9.78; 9.89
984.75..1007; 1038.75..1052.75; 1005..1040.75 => -0.22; 7.26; 10.5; 9.67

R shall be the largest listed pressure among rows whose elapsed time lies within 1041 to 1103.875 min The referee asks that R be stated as 10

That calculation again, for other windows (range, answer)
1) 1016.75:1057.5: 11.8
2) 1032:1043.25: 11.6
